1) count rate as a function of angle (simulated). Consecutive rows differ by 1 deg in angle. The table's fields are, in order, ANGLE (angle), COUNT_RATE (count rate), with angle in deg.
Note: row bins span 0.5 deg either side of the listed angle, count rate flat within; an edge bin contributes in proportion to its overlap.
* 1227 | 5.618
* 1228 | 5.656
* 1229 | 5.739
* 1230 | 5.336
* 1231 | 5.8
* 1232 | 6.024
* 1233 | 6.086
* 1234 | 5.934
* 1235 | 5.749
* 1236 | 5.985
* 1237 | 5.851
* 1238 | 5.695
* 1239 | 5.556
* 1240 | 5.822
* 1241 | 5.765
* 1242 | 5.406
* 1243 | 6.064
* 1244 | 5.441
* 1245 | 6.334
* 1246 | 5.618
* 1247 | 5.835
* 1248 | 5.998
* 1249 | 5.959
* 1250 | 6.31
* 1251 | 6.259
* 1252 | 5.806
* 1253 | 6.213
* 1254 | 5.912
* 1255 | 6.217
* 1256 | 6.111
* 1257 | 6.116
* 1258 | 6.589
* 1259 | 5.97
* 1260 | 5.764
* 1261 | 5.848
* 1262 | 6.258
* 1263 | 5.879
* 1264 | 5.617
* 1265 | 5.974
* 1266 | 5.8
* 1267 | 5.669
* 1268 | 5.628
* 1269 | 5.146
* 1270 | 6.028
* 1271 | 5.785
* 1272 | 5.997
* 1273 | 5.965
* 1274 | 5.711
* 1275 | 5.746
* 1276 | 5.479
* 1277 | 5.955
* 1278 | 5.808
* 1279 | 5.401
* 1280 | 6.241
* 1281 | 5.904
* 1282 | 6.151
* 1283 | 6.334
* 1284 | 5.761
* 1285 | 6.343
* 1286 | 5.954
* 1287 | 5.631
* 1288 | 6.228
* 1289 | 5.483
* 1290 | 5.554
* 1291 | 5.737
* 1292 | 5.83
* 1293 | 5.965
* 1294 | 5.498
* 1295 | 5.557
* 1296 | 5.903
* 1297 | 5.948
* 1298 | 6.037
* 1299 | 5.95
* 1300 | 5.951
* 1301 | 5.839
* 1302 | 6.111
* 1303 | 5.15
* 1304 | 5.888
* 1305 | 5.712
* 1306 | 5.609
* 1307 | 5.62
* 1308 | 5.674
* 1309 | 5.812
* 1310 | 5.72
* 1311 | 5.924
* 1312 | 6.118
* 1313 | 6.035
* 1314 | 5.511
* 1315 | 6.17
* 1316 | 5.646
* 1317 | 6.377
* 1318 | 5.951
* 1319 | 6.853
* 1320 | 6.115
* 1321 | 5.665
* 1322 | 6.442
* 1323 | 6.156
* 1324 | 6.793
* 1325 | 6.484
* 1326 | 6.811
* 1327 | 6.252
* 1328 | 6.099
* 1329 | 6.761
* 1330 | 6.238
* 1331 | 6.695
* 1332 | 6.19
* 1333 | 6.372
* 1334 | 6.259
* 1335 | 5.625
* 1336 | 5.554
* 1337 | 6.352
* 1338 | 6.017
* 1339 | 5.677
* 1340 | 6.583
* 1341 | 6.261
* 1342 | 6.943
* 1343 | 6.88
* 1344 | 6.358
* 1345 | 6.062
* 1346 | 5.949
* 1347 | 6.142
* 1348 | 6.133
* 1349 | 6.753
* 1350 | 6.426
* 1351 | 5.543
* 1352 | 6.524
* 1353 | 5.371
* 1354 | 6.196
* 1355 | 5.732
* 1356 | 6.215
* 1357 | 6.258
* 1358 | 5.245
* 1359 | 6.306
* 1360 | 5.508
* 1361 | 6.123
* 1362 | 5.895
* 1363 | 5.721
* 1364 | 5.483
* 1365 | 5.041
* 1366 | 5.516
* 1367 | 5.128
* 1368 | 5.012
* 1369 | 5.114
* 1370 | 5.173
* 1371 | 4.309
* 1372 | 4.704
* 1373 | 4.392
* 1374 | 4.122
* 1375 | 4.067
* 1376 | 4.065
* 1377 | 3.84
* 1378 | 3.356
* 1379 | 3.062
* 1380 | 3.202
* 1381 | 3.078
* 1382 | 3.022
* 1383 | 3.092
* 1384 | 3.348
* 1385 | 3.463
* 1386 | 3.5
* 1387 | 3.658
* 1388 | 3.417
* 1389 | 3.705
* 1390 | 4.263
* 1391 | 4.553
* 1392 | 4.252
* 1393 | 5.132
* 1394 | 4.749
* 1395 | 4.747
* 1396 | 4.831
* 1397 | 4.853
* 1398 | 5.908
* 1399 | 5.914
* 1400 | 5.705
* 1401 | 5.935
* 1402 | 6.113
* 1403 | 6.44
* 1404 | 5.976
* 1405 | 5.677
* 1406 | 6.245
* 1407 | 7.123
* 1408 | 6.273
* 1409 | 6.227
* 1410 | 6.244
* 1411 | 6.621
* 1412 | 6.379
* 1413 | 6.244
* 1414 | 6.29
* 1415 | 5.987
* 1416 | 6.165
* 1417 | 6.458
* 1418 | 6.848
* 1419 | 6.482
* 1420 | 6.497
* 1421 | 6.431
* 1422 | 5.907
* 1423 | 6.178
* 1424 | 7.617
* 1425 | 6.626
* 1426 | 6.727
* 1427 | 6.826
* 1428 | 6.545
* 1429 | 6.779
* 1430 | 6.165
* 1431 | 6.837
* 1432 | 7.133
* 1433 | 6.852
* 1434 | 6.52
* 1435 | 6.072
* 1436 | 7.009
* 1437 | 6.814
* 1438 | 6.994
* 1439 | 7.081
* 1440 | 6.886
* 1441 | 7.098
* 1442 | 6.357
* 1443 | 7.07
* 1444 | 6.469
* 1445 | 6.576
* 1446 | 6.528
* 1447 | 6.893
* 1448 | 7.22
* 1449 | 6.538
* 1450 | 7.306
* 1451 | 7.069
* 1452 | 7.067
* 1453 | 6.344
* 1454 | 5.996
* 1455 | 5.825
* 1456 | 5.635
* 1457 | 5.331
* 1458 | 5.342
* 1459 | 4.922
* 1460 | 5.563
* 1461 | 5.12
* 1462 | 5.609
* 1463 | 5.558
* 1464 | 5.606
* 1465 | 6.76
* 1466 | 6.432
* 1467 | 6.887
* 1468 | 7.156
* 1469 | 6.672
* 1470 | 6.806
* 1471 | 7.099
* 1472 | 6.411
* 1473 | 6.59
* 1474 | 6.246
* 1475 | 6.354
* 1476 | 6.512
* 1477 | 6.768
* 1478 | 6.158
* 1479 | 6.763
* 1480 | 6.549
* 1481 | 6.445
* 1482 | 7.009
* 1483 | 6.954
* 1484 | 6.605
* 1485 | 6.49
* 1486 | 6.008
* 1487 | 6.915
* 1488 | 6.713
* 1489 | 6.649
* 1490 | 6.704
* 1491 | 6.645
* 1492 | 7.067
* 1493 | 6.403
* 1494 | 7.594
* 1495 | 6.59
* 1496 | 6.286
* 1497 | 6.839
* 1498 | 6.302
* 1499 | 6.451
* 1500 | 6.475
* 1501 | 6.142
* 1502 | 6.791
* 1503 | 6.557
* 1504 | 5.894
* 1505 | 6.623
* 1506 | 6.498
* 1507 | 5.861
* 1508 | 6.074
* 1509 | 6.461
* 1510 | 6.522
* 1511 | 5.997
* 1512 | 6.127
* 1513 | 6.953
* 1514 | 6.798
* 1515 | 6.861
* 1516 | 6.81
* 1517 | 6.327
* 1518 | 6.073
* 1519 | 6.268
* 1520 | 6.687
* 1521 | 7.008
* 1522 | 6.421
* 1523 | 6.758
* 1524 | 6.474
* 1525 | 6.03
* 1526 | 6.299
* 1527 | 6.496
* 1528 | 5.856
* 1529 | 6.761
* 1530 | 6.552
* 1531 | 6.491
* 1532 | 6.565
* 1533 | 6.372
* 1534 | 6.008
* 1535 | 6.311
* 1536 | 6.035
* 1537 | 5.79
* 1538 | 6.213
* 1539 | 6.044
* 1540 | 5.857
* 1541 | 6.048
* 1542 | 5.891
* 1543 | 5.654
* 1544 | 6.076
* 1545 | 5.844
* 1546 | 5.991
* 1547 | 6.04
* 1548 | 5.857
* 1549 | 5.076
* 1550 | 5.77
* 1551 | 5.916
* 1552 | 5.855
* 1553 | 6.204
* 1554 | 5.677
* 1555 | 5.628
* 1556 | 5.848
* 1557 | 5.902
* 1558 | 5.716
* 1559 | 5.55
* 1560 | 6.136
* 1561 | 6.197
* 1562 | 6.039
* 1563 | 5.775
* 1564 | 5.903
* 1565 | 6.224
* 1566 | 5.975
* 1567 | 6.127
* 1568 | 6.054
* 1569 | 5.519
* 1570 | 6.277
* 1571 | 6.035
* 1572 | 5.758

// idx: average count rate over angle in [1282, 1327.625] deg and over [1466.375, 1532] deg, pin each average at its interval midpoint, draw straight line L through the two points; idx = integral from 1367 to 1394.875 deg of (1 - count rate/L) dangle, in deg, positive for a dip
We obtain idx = 9.78 deg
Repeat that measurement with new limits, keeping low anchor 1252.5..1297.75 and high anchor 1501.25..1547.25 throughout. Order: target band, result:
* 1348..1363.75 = 0.1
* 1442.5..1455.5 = -1.1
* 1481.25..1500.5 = -1.3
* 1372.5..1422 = 8.3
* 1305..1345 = -1.3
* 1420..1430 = -0.7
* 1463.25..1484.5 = -1.3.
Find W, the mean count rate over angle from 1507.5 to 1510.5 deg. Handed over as 6.35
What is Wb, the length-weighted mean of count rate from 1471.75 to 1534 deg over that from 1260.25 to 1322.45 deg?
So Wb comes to 1.1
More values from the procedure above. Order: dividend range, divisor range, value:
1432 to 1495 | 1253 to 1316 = 1.11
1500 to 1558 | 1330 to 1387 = 1.17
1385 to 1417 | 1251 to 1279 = 0.92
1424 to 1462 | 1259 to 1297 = 1.11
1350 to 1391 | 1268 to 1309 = 0.81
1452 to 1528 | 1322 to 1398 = 1.21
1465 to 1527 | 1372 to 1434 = 1.22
